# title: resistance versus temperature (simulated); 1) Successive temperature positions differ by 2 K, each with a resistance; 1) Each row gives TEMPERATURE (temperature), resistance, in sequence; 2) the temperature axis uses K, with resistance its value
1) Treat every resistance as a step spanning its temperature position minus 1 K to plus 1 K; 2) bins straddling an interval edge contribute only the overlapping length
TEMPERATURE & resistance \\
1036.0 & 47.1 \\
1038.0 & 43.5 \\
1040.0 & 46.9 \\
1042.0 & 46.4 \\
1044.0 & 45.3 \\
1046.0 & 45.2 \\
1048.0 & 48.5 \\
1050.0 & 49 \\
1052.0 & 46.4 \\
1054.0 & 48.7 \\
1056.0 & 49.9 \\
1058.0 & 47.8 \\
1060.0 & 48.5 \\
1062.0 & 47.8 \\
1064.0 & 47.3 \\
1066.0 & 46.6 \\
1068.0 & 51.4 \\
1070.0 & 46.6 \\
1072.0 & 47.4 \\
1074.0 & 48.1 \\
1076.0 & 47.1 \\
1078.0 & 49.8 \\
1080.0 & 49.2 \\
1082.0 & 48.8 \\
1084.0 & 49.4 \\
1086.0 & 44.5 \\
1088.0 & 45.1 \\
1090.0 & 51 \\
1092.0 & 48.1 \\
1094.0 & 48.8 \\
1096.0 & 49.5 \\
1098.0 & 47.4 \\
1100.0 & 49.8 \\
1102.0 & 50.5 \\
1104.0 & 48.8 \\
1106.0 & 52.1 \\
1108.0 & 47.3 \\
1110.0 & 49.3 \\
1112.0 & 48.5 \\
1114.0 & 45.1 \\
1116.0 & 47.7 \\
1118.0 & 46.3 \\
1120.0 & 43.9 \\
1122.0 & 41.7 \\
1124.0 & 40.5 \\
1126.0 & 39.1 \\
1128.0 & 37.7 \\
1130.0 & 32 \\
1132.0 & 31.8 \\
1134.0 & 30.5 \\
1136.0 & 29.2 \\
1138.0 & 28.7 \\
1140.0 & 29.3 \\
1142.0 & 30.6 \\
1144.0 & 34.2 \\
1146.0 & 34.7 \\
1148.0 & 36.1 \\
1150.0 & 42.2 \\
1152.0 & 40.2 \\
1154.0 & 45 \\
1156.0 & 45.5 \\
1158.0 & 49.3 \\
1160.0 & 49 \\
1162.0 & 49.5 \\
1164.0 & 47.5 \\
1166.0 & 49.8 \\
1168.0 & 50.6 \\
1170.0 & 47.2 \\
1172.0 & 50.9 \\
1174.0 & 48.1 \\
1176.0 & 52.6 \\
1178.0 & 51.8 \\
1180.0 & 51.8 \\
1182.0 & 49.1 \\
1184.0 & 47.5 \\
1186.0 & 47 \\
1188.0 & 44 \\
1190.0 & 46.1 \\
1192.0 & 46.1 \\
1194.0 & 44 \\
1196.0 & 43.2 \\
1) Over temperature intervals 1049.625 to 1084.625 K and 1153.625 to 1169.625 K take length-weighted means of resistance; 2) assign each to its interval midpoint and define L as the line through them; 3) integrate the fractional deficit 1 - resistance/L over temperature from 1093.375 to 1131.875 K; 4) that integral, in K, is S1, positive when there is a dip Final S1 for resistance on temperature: 2.5 K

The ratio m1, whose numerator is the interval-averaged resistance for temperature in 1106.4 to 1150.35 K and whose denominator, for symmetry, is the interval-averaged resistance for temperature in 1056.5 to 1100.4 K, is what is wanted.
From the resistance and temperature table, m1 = 0.8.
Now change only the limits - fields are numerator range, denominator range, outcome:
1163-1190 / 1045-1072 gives 1.02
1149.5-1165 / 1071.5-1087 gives 0.96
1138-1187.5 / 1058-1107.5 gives 0.92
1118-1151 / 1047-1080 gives 0.74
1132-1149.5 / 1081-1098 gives 0.66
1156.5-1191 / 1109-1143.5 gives 1.28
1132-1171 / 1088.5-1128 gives 0.86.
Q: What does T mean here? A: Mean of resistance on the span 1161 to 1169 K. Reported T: 49.4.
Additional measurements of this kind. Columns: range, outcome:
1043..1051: 47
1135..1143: 29.5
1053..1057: 49.3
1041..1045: 45.8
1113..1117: 46.4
